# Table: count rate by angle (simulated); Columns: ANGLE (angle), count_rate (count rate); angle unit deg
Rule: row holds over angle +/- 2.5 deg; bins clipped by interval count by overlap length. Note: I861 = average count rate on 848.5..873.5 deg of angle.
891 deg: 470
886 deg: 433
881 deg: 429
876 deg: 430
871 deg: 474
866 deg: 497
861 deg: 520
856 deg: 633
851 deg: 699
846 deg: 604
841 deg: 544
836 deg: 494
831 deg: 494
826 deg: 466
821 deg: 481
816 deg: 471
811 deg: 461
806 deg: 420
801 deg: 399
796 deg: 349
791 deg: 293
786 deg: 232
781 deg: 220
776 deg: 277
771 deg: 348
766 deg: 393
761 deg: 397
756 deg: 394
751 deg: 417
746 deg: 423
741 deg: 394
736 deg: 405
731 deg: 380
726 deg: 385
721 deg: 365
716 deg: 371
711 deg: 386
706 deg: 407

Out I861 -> 565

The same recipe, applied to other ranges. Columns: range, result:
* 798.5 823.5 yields 446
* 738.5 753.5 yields 411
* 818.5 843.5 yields 496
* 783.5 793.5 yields 262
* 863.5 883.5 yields 458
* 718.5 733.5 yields 377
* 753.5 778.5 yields 362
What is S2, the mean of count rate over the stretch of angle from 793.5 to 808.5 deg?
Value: 389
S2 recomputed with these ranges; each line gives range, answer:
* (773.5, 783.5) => 248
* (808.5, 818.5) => 466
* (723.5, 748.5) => 397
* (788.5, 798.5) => 321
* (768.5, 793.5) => 274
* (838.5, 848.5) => 574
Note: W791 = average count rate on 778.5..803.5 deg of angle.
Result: 299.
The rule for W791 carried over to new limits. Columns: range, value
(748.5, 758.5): 406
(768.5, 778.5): 312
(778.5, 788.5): 226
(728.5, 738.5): 392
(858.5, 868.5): 508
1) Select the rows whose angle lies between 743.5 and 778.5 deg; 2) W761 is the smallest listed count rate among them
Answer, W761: 277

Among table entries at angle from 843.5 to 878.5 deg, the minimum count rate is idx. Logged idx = 430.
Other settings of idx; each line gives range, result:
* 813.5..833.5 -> 466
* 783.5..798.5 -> 232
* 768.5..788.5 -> 220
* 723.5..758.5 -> 380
